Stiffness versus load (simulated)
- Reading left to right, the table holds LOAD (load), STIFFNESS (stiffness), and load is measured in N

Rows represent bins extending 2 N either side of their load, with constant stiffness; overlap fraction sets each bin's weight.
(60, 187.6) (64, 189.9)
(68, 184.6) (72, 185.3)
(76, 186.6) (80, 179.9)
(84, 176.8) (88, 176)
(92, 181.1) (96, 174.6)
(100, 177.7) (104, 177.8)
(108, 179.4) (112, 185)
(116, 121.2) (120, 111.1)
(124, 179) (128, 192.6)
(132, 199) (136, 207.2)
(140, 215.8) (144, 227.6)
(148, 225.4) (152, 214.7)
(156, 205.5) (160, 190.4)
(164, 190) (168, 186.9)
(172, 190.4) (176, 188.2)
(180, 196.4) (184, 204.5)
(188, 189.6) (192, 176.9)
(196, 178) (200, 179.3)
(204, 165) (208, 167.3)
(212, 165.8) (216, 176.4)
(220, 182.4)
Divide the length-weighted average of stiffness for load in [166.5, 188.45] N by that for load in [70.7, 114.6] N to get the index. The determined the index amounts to 1.08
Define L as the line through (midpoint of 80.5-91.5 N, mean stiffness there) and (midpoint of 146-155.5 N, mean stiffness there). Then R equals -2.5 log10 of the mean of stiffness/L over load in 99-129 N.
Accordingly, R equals 0.18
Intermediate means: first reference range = 178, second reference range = 218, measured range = 164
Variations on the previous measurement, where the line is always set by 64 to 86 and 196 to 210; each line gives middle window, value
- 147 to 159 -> -0.202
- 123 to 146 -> -0.152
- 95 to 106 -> 0.025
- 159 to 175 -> -0.086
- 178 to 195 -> -0.107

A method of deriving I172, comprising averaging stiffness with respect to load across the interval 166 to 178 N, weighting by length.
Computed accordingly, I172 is 188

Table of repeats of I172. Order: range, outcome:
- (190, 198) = 177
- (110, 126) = 149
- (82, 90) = 176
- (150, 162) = 204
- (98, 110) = 178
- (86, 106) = 177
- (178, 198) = 189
